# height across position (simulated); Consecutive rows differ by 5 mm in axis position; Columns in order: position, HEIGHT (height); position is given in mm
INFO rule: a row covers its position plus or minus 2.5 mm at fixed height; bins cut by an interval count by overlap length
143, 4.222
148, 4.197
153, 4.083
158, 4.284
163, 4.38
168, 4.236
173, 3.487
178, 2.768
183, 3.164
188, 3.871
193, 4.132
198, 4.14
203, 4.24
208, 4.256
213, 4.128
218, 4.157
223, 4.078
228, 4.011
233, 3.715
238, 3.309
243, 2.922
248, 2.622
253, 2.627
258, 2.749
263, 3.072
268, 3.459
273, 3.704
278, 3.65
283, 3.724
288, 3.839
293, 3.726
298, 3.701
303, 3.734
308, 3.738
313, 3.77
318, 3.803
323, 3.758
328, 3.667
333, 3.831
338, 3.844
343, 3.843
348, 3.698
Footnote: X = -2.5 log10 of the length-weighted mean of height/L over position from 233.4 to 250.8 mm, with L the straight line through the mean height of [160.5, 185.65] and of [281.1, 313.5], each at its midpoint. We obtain 0.21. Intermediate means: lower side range 3.61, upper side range 3.75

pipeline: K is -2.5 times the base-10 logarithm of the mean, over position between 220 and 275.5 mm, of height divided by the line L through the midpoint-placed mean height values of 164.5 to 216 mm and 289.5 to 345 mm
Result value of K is 0.16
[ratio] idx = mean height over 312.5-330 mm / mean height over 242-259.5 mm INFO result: 1.38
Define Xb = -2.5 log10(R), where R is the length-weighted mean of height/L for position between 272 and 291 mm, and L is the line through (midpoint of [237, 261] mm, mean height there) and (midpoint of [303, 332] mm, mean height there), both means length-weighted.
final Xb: -0.146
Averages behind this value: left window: 2.82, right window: 3.75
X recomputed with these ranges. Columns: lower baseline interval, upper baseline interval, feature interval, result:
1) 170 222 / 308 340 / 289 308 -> 0.016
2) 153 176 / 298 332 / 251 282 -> 0.185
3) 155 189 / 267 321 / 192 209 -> -0.125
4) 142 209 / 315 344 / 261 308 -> 0.058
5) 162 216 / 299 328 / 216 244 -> 0.030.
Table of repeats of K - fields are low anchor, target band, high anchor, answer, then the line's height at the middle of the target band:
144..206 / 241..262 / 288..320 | 0.36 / 3.82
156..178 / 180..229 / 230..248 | -0.13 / 3.58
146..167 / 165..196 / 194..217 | 0.16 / 4.21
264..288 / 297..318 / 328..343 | -0.01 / 3.72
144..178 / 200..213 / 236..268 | -0.21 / 3.47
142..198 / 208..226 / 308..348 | -0.07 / 3.86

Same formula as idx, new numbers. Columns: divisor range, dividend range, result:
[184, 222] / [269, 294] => 0.91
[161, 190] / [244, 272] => 0.81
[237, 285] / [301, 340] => 1.19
